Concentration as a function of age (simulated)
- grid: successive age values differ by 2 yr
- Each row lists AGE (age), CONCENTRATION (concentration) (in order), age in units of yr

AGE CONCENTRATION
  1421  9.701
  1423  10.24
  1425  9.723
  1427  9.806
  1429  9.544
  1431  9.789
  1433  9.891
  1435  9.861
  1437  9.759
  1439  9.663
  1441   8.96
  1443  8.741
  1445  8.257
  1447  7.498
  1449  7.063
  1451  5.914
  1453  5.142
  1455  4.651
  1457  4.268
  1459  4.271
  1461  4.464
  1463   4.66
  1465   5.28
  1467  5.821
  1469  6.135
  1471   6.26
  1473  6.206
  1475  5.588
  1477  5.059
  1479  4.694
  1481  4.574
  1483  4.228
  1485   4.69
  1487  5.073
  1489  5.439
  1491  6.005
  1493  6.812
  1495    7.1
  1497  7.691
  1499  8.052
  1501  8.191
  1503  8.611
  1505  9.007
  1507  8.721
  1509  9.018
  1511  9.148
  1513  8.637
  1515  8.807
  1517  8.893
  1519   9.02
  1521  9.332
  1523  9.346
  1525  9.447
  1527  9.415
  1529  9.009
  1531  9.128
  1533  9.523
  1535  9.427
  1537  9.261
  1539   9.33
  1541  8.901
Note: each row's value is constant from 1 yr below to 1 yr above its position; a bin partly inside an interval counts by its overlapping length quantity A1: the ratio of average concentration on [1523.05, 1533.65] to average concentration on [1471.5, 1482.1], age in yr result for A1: 1.77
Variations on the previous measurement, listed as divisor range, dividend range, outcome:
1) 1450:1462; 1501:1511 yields 1.84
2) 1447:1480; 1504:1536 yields 1.69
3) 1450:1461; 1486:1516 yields 1.61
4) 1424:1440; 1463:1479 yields 0.58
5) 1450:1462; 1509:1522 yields 1.88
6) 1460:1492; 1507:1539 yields 1.74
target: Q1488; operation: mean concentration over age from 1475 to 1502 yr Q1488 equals 5.96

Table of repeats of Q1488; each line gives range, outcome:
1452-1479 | 5.2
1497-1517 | 8.65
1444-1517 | 6.45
